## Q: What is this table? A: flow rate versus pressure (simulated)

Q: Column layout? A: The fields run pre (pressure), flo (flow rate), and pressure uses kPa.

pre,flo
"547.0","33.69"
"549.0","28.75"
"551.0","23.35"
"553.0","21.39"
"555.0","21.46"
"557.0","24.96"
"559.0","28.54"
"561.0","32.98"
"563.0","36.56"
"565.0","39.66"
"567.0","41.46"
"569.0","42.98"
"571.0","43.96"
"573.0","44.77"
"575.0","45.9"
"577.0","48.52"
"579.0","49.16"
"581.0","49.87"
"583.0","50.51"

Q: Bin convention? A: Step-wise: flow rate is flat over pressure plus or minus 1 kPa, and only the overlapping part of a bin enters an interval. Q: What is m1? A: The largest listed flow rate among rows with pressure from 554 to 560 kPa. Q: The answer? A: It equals 28.54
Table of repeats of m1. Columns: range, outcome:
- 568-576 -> 45.9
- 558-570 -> 42.98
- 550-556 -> 23.35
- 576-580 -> 49.16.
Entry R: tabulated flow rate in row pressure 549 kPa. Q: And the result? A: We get 28.75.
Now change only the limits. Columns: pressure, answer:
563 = 36.56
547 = 33.69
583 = 50.51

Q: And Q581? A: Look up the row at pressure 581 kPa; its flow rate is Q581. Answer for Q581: 49.87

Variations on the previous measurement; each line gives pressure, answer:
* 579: 49.16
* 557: 24.96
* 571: 43.96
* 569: 42.98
